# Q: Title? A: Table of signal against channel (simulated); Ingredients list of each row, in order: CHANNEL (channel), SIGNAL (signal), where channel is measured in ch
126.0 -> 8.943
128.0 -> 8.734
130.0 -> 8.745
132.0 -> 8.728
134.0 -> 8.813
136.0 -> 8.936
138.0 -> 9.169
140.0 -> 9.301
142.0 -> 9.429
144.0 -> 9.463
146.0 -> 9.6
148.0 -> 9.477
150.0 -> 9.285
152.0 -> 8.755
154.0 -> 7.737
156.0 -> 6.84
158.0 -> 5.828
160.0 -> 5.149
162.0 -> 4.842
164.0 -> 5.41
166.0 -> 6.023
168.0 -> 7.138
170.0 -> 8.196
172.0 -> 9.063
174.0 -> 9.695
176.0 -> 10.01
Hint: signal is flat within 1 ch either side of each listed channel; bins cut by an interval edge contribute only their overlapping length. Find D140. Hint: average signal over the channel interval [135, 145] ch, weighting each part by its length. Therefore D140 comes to 9.26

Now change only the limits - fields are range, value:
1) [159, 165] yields 5.13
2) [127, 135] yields 8.76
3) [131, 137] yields 8.83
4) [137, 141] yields 9.23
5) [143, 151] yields 9.46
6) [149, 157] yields 8.15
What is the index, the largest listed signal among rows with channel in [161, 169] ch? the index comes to 7.138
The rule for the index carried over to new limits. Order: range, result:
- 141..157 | 9.6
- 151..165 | 8.755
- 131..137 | 8.936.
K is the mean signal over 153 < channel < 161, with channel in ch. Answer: 6.39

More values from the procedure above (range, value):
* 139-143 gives 9.37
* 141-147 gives 9.5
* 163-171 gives 6.69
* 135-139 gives 9.05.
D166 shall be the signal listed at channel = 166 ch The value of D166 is 6.023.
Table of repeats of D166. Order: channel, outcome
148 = 9.477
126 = 8.943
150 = 9.285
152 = 8.755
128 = 8.734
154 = 7.737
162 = 4.842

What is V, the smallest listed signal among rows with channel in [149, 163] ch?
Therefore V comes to 4.842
